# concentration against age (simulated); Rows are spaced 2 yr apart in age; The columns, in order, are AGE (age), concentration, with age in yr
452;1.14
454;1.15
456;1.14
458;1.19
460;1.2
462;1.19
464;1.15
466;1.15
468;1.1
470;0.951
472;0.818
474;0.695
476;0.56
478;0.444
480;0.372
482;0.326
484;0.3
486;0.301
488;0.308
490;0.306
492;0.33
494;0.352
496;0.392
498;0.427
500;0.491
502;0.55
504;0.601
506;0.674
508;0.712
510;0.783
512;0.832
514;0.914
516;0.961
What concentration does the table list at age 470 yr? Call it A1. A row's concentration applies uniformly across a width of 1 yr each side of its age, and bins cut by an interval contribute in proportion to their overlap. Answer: 0.951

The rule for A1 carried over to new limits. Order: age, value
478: 0.444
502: 0.55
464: 1.15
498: 0.427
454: 1.15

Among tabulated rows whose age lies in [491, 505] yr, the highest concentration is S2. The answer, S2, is 0.601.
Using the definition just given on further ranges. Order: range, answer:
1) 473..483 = 0.695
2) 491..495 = 0.352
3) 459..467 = 1.2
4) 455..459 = 1.19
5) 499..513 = 0.832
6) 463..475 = 1.15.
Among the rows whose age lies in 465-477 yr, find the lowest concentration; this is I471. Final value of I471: 0.56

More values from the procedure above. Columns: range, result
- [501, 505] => 0.55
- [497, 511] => 0.427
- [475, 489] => 0.3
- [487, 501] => 0.306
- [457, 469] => 1.1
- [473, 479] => 0.444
